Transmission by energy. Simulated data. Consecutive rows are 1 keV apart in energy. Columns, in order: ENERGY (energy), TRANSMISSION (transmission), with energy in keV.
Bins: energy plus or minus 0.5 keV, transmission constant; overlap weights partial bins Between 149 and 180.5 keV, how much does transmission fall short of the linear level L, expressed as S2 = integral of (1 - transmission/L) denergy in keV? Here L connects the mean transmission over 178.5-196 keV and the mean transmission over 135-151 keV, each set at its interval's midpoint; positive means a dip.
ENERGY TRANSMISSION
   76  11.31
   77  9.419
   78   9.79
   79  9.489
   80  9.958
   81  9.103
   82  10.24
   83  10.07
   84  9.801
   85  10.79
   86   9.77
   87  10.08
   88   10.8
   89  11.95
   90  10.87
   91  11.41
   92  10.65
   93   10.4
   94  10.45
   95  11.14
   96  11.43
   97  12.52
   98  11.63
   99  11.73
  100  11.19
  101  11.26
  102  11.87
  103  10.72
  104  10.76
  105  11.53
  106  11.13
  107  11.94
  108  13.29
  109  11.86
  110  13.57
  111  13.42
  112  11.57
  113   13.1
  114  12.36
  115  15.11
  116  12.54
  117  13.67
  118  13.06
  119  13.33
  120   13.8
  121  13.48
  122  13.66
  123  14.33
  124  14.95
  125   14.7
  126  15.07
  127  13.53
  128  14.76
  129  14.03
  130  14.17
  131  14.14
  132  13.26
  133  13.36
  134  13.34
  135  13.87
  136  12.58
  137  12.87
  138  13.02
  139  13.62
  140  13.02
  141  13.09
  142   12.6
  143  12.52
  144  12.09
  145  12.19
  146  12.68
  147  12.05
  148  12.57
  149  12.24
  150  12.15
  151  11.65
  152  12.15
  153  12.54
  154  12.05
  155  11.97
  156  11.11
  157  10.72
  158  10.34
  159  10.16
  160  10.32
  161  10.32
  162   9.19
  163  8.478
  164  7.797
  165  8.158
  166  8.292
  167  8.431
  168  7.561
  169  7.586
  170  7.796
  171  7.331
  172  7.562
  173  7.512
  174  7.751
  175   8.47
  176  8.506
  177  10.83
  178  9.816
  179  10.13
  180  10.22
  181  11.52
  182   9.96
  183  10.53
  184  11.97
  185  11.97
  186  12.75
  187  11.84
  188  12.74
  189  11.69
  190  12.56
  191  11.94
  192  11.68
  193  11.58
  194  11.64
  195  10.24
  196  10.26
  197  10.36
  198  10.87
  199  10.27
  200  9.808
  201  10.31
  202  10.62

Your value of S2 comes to 6.38 keV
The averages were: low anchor 12.6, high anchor 11.4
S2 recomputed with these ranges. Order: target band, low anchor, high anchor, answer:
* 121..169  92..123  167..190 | -4.4 keV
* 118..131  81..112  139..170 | -3.6 keV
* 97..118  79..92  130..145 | -1.3 keV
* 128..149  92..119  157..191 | -4.1 keV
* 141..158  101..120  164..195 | -1.5 keV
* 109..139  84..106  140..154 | -4.6 keV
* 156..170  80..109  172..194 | 2.2 keV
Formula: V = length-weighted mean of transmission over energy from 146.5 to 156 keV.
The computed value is 12.1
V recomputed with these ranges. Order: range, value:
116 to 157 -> 13.1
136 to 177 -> 10.5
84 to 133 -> 12.4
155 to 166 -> 9.7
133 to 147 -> 12.9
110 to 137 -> 13.6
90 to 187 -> 11.6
